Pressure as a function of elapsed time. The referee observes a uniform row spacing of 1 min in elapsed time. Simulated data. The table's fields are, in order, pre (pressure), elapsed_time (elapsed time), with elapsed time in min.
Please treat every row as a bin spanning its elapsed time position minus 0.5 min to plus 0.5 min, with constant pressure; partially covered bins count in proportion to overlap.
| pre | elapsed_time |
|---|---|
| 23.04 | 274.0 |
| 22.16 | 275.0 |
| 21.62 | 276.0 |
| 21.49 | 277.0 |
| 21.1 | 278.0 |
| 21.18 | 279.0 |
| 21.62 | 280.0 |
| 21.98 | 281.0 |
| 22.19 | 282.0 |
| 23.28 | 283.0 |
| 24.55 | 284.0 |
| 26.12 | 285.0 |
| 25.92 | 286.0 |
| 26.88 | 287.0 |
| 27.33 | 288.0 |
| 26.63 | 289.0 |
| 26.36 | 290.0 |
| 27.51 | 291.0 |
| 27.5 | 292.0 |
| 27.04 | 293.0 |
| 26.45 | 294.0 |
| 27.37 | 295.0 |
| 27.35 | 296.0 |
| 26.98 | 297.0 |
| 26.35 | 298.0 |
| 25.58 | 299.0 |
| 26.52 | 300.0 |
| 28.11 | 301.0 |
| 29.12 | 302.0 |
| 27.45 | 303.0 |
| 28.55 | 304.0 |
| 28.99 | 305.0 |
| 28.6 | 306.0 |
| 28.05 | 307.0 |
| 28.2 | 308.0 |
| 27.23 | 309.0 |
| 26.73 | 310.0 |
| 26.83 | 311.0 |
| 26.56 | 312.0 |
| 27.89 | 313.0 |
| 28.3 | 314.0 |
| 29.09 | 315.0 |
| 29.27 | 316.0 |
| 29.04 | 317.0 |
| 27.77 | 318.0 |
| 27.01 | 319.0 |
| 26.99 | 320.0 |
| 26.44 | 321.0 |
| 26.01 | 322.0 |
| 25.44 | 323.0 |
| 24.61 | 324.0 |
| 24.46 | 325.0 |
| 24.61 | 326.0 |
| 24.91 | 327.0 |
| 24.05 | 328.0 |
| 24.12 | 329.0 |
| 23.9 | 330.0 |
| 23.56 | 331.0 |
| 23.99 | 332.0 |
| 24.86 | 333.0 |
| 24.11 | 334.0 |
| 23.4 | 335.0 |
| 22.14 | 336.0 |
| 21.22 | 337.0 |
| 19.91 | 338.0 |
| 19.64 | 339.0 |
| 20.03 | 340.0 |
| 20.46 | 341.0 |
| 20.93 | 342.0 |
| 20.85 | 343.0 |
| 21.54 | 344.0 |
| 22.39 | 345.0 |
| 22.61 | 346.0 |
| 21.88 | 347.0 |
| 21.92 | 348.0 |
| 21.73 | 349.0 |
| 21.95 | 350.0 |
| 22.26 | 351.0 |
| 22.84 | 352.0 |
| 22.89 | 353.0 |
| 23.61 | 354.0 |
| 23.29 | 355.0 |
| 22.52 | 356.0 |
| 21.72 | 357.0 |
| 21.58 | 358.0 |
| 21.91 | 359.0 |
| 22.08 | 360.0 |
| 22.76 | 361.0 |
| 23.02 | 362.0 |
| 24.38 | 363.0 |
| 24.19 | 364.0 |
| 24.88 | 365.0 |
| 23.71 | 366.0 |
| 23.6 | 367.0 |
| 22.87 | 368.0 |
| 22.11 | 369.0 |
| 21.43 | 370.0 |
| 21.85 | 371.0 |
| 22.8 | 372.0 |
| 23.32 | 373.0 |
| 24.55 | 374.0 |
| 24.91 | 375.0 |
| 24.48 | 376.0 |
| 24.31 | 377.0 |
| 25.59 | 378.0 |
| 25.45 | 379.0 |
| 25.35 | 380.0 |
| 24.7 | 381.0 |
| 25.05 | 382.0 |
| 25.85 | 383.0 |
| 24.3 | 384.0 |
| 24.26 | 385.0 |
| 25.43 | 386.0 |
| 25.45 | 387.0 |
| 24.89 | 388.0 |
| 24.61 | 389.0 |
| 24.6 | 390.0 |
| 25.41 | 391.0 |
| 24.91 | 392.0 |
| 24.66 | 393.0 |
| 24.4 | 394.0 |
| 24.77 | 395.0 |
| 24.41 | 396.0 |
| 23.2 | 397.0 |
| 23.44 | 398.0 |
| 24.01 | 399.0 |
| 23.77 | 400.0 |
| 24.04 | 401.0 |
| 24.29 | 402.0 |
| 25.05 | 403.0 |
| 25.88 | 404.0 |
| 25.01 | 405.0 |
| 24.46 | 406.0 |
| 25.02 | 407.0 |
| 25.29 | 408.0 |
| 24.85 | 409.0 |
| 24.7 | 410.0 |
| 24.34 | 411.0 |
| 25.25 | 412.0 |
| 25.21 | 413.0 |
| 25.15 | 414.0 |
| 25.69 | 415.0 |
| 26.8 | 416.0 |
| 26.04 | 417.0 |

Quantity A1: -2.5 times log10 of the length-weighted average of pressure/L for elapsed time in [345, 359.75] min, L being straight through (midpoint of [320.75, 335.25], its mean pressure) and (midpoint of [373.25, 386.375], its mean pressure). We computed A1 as 0.11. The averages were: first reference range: 24.6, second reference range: 24.9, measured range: 22.3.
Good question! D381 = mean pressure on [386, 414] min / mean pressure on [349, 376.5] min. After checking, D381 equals 1.07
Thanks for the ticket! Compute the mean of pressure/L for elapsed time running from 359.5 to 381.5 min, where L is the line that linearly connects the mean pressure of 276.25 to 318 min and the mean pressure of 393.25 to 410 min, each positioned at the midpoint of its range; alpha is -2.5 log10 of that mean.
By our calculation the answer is 0.06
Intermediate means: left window 26.4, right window 24.5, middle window 23.7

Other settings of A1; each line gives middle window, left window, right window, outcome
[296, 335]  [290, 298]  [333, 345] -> -0.092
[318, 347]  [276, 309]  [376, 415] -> 0.093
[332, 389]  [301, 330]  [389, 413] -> 0.116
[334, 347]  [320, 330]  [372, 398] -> 0.166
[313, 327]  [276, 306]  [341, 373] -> -0.105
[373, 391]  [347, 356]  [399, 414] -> -0.050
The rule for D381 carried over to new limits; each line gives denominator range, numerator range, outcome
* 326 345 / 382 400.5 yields 1.09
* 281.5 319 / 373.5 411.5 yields 0.91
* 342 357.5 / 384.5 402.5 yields 1.10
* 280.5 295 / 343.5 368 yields 0.88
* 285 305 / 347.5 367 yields 0.84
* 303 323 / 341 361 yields 0.80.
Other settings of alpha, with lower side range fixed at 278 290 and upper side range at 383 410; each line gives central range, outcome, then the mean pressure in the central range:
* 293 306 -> -0.13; 27.4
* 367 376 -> 0.07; 23.1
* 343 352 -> 0.12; 22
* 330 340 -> 0.09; 22.5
